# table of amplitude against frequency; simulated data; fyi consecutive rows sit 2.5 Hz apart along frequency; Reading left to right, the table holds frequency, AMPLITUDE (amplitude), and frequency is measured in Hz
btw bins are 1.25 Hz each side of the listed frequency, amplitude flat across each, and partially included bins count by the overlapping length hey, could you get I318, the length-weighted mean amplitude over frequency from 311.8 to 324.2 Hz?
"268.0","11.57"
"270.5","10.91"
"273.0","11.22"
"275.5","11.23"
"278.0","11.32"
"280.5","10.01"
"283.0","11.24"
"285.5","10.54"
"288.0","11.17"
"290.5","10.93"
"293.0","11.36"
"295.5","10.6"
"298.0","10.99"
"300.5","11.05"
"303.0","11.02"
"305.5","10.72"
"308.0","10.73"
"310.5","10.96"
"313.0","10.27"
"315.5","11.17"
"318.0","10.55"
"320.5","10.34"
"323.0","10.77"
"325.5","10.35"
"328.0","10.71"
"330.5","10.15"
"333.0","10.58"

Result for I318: 10.6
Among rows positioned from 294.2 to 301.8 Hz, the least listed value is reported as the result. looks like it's 10.6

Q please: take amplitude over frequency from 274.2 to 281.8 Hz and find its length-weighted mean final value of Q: 10.9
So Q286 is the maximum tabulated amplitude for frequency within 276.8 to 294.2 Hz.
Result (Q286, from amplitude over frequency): 11.36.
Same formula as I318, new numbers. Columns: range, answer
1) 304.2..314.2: 10.7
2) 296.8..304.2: 11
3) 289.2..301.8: 11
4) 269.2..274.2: 11.1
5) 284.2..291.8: 10.9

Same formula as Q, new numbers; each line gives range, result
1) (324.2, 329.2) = 10.5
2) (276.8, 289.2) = 10.9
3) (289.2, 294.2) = 11.1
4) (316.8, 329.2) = 10.5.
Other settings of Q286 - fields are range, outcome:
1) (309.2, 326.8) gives 11.17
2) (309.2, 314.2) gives 10.96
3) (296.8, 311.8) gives 11.05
